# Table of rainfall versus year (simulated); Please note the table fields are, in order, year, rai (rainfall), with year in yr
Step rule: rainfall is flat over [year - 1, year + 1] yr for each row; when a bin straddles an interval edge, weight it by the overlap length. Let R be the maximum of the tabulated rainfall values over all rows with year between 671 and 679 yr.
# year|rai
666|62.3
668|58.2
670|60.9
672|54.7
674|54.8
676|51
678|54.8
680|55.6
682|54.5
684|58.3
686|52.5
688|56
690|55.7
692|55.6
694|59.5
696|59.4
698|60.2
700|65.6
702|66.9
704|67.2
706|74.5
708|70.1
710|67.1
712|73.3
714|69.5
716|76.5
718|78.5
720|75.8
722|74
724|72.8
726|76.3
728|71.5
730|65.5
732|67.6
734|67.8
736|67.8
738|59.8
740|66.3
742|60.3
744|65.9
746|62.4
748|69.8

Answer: 54.8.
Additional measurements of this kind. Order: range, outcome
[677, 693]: 58.3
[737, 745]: 66.3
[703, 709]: 74.5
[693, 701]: 65.6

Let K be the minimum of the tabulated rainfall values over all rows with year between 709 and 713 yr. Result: 67.1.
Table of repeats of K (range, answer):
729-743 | 59.8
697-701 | 60.2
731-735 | 67.6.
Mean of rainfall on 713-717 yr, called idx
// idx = 73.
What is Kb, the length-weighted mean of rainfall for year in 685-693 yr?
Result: 55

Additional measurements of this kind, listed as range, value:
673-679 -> 53.5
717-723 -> 76.1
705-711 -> 70.6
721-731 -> 72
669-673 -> 57.8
